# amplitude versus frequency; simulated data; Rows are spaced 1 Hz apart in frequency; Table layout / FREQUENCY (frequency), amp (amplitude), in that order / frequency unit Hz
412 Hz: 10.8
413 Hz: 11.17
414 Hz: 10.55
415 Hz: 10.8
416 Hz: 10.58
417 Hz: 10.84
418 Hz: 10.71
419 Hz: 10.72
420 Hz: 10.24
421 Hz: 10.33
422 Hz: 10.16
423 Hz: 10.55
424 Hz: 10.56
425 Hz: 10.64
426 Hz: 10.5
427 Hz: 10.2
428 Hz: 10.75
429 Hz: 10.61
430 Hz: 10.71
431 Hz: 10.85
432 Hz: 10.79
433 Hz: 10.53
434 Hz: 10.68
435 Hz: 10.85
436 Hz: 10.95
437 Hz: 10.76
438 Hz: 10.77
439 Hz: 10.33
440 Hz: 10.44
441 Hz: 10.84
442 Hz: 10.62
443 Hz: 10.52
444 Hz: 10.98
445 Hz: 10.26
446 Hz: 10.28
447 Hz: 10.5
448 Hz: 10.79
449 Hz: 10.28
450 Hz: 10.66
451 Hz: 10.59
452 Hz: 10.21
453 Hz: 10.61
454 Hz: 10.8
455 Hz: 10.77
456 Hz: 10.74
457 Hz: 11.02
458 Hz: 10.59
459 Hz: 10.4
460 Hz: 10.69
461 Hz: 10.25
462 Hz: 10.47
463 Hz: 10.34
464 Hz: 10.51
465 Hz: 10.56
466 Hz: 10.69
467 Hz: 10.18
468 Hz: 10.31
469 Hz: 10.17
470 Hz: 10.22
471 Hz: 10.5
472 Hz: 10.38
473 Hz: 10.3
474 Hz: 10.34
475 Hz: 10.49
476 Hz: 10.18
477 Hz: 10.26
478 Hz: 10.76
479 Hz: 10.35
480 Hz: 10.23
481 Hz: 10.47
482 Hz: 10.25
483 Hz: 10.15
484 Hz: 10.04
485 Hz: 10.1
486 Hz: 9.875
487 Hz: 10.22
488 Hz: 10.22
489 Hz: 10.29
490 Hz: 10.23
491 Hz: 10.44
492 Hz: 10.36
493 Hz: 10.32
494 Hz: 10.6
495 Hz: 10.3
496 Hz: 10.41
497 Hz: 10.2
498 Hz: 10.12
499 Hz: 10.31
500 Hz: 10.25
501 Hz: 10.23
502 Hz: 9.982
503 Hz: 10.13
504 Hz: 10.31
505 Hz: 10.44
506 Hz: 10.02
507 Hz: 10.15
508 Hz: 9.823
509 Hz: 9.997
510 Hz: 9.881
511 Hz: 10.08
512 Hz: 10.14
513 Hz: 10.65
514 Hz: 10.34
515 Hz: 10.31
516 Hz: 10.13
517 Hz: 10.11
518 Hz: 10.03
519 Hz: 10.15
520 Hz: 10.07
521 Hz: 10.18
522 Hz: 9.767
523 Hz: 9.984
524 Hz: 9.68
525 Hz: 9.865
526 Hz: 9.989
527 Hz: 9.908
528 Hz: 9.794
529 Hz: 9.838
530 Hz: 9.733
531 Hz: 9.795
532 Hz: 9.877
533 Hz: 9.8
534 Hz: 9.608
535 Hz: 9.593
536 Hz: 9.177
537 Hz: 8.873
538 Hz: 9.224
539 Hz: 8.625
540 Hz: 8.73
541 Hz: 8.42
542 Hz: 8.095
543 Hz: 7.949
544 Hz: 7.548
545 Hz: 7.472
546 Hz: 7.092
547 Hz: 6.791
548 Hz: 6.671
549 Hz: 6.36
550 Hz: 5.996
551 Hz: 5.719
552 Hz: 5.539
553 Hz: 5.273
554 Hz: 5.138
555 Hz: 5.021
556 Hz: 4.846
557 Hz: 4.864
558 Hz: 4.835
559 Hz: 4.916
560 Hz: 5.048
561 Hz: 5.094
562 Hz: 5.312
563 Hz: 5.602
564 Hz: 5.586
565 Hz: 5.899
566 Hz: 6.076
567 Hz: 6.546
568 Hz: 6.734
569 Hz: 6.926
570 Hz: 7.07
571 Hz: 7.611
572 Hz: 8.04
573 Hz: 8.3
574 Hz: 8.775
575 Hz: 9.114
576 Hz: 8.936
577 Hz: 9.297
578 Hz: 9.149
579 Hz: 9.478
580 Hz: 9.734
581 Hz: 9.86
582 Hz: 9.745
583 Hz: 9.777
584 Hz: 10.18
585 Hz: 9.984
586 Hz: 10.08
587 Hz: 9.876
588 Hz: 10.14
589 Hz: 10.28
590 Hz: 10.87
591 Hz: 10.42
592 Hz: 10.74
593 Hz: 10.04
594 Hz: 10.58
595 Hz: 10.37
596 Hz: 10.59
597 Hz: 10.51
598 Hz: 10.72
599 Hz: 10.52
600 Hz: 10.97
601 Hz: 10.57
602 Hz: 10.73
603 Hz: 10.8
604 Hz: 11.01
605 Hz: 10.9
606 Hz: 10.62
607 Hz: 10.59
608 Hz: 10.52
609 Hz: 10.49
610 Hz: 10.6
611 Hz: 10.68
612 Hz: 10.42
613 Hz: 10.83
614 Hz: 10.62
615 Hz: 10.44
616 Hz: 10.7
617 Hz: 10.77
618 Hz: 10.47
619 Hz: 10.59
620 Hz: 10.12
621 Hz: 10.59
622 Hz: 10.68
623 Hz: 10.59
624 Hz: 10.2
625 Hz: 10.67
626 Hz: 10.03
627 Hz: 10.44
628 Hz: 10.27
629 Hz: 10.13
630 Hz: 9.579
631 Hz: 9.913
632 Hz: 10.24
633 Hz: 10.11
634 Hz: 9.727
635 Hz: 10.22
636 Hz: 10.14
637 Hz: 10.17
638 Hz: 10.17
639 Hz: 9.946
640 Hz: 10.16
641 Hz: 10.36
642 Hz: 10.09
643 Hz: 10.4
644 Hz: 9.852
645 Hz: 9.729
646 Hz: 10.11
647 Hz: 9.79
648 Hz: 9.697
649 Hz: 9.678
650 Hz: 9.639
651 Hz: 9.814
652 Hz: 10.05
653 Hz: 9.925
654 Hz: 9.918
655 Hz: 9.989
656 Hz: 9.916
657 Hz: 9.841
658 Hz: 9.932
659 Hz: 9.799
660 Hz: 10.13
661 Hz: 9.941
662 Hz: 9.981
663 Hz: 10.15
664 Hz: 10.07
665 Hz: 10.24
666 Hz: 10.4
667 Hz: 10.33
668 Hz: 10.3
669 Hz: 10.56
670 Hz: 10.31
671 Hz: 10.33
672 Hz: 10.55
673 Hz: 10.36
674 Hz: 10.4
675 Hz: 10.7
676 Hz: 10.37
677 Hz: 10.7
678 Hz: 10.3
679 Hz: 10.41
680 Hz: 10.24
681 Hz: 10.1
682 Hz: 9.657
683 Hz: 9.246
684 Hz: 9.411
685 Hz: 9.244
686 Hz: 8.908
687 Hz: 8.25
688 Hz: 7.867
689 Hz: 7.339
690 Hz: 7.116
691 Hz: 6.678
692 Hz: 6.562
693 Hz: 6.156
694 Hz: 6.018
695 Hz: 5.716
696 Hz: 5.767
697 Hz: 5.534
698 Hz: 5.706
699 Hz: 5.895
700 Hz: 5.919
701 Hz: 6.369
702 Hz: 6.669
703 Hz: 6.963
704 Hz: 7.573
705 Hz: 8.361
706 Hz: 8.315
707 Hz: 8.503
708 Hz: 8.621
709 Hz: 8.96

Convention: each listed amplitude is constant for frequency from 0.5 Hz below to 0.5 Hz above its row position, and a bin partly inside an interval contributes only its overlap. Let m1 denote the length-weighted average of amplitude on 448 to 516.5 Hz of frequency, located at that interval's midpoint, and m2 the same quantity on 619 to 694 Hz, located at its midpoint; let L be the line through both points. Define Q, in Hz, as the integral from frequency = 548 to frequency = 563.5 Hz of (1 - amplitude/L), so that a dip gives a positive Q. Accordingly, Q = 7.30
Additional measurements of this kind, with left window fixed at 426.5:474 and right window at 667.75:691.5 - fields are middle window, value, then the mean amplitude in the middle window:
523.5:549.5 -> 3.6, 8.79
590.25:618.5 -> -2.1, 10.6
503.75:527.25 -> 0.4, 10.1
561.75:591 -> 4.4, 8.51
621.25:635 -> -0.6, 10.2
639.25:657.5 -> -0.5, 9.94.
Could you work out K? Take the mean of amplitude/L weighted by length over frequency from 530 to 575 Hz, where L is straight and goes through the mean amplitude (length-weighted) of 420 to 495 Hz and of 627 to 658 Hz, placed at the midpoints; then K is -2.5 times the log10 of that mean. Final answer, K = 0.40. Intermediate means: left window 10.5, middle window 7.11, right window 9.99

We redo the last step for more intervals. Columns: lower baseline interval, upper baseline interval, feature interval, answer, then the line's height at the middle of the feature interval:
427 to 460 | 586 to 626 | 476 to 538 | 0.05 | 10.6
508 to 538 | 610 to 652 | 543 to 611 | 0.20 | 10.1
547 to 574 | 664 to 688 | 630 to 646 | -0.16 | 8.7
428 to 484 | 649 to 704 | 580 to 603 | -0.09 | 9.55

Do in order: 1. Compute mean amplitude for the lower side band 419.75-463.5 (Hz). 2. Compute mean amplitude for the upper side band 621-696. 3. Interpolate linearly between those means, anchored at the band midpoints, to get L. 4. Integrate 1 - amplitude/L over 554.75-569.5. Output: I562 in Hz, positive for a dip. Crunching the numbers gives 6.6 Hz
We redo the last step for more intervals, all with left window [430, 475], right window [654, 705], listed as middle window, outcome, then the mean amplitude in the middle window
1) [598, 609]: -1.5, 10.7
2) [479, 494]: 0.1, 10.2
